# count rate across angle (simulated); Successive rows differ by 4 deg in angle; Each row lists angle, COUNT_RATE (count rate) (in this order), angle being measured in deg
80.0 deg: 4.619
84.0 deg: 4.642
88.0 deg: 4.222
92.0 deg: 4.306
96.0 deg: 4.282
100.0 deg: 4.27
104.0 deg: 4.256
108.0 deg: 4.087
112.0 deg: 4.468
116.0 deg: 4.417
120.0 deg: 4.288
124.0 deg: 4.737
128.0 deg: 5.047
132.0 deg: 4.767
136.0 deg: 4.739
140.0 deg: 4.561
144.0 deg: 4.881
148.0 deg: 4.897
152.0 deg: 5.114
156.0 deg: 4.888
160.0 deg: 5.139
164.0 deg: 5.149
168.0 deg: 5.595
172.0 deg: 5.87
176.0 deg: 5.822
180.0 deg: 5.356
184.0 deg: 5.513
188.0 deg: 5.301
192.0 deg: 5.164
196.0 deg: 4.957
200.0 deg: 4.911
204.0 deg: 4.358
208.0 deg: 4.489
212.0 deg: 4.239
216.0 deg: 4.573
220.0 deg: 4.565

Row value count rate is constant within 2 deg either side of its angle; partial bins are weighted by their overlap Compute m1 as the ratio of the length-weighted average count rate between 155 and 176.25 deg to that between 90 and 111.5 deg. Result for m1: 1.3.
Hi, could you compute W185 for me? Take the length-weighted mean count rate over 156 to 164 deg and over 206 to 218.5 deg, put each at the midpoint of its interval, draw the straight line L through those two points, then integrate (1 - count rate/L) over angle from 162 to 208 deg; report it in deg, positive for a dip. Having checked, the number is -4.44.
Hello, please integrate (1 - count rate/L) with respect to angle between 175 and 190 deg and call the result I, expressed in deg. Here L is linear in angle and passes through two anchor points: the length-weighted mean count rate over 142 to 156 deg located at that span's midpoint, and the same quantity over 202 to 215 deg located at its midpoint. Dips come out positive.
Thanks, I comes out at -2.7 deg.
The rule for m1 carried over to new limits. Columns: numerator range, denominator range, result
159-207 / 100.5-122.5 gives 1.22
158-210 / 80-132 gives 1.17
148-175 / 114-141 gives 1.14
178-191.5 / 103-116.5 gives 1.25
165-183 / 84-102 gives 1.30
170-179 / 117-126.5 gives 1.28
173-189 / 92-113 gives 1.30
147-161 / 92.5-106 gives 1.17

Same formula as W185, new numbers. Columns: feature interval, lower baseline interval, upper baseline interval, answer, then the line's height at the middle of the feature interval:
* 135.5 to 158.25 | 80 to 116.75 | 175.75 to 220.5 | -1.2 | 4.62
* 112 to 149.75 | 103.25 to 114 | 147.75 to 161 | -0.5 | 4.63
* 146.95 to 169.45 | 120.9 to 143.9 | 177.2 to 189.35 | -0.1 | 5.09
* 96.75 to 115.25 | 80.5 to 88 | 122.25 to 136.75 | 1.6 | 4.67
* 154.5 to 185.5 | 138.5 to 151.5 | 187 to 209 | -3.7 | 4.84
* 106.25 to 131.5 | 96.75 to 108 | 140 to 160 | -0.3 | 4.47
